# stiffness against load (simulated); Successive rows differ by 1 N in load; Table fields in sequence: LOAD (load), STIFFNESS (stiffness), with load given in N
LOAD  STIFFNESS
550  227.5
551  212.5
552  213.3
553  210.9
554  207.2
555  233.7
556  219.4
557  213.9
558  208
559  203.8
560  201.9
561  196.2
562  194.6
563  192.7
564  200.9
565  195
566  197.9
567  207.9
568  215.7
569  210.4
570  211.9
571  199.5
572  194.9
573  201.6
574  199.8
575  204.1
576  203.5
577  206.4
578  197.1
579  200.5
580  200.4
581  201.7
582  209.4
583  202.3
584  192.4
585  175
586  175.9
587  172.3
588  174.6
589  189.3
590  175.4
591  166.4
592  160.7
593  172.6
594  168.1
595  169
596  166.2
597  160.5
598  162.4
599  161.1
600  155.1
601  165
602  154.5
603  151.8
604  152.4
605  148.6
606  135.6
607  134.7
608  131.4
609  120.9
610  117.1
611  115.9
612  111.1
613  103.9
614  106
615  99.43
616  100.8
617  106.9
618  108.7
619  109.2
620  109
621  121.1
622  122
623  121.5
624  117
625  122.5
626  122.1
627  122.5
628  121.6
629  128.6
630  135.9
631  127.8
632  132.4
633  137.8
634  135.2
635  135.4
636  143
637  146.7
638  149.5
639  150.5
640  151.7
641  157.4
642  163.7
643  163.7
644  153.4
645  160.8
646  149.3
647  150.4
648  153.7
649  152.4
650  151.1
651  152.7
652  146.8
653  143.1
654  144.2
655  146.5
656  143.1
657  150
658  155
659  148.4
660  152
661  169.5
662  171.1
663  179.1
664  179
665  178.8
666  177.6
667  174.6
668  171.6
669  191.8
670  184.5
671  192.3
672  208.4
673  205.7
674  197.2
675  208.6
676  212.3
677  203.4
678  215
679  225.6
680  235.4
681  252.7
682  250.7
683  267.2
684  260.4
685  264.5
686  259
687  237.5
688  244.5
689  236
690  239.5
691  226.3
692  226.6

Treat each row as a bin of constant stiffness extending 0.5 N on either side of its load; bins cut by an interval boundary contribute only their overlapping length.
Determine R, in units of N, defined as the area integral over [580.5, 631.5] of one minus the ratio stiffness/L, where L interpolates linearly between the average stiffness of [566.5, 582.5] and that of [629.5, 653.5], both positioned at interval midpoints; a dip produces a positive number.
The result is 9.9 N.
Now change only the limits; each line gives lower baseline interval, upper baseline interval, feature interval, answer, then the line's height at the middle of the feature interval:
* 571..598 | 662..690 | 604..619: 5.9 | 195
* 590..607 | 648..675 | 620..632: 2.9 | 163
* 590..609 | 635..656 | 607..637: 6.4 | 154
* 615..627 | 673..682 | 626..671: 3.1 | 166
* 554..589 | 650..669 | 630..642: 2.0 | 171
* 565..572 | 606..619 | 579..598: -1.8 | 164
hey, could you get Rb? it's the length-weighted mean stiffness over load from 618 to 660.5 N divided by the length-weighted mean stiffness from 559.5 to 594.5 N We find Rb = 0.72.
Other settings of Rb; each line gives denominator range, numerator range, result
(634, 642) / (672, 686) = 1.56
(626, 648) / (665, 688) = 1.52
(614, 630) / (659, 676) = 1.59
